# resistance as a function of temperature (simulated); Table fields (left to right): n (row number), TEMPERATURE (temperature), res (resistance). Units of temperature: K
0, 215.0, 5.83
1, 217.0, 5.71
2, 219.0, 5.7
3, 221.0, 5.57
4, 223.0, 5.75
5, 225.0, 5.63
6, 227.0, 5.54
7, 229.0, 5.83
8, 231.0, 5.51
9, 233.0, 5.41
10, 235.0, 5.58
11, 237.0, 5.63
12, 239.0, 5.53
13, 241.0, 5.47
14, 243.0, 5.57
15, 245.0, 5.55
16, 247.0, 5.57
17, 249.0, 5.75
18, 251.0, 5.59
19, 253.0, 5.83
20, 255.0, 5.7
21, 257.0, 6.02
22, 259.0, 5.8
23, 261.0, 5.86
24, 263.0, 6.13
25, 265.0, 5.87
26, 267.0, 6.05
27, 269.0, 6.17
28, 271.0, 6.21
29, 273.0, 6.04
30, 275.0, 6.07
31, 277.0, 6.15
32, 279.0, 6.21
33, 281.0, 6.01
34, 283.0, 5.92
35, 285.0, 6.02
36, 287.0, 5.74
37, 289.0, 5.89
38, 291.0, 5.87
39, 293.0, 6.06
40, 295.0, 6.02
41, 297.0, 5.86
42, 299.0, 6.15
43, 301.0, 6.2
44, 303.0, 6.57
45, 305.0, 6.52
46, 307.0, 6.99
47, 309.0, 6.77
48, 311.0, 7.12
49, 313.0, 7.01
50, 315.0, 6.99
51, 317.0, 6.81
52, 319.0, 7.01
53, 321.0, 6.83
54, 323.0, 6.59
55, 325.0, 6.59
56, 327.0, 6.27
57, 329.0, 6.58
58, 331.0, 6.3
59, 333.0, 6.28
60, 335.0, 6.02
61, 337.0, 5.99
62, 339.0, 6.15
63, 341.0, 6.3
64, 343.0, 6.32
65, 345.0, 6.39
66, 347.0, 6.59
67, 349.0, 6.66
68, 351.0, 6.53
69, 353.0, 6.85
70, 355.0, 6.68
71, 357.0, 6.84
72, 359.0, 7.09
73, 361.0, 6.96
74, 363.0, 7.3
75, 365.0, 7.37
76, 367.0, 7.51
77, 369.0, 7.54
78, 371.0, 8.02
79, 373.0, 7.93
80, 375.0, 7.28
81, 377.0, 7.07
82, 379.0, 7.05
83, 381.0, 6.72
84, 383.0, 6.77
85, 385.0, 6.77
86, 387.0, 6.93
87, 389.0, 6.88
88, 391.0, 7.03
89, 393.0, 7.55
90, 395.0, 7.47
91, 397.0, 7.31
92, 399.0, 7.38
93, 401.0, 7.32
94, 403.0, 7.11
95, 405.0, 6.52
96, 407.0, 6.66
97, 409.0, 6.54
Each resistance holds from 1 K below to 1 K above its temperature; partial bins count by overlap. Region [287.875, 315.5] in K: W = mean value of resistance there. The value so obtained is 6.42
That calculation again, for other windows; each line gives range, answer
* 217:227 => 5.65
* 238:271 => 5.79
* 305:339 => 6.62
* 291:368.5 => 6.6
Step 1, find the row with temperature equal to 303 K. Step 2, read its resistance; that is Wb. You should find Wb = 6.57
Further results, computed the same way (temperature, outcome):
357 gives 6.84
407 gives 6.66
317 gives 6.81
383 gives 6.77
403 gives 7.11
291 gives 5.87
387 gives 6.93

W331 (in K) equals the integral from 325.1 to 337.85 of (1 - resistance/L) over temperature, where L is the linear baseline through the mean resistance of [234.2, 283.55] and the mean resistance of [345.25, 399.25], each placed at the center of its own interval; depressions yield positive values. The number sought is 0.7 K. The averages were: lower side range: 5.85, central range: 6.27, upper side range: 7.1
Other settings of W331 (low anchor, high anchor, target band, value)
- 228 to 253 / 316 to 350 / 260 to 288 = -0.6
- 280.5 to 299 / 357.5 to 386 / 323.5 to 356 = 1.5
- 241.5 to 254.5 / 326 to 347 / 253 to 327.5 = -4.0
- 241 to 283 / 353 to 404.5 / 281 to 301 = 0.8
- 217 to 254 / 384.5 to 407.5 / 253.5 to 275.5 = -0.4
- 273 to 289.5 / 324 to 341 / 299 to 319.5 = -2.0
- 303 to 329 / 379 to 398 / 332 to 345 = 1.3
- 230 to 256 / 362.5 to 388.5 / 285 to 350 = 1.0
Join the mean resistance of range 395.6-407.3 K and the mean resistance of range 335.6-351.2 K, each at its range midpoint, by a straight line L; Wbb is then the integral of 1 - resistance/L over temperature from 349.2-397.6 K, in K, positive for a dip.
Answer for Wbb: -2.92 K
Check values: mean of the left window 6.35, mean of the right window 7.09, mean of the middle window 7.13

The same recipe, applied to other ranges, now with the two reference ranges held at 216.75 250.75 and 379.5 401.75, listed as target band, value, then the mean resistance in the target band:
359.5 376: -1.4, 7.48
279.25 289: 0.2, 5.94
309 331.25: -1.1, 6.75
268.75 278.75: -0.2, 6.13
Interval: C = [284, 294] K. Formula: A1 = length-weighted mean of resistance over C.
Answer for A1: 5.92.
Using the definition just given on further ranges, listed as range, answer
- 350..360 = 6.8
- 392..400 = 7.43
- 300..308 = 6.57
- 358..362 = 7.03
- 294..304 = 6.16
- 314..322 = 6.91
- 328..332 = 6.44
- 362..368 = 7.39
